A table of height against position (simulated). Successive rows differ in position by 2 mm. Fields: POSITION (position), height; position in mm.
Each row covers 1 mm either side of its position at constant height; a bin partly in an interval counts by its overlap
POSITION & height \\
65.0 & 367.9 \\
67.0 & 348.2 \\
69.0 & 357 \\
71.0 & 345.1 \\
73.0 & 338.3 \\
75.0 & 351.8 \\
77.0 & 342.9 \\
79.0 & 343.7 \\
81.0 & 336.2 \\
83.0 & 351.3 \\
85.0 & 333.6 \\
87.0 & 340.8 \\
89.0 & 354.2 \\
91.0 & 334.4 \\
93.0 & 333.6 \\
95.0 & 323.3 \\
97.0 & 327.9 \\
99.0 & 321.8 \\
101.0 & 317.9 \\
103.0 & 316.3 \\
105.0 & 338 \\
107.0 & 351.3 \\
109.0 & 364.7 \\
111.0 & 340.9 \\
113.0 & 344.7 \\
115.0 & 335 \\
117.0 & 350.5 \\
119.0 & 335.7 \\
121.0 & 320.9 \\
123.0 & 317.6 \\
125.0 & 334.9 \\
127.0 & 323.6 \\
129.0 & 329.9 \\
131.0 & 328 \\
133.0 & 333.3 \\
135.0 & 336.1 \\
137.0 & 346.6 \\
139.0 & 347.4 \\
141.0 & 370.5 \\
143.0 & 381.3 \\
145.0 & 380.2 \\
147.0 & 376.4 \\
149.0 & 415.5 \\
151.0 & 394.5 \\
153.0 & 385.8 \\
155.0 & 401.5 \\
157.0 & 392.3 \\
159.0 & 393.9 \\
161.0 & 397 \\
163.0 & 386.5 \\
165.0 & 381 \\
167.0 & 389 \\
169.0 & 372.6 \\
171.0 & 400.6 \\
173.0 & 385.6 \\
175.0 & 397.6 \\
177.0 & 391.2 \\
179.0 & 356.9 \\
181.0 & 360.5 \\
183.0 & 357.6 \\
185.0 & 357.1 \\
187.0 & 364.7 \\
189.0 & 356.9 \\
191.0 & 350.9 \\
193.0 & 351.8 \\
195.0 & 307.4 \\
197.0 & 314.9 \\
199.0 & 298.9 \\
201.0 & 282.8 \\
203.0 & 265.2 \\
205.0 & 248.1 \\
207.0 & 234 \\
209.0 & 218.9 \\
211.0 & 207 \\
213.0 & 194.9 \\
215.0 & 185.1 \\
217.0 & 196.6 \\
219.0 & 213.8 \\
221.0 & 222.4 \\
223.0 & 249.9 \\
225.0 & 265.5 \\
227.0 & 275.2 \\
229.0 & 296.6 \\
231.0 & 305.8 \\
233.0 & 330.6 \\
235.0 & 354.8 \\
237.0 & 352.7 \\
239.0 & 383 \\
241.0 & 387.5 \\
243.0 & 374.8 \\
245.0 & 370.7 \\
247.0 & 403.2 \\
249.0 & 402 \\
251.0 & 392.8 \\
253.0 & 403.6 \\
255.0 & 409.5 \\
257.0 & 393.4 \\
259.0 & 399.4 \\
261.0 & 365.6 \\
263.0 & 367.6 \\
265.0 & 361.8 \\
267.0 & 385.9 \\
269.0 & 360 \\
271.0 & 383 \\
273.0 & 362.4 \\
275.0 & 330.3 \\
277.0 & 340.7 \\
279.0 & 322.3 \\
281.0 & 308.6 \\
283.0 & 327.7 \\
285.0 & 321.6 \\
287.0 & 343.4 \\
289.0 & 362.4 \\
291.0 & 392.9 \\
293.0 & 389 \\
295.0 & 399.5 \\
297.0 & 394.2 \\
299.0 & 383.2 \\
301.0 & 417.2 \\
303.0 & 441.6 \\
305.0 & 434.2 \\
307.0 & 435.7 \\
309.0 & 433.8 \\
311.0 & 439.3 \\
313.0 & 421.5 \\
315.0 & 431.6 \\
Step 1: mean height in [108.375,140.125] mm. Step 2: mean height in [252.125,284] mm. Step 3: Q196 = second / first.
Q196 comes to 1.08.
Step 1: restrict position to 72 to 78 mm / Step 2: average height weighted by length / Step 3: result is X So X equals 344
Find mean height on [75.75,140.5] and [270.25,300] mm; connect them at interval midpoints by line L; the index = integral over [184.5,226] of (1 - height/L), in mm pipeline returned 9.3 mm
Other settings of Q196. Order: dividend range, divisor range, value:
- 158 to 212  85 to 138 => 1.01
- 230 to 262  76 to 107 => 1.13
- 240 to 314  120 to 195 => 1.05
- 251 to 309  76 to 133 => 1.13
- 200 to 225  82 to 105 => 0.69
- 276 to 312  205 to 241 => 1.43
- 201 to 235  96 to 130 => 0.75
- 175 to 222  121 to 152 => 0.82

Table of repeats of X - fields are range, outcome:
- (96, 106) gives 324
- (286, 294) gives 372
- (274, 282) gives 325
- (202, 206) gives 257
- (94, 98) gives 326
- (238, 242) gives 385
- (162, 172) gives 386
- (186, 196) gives 346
